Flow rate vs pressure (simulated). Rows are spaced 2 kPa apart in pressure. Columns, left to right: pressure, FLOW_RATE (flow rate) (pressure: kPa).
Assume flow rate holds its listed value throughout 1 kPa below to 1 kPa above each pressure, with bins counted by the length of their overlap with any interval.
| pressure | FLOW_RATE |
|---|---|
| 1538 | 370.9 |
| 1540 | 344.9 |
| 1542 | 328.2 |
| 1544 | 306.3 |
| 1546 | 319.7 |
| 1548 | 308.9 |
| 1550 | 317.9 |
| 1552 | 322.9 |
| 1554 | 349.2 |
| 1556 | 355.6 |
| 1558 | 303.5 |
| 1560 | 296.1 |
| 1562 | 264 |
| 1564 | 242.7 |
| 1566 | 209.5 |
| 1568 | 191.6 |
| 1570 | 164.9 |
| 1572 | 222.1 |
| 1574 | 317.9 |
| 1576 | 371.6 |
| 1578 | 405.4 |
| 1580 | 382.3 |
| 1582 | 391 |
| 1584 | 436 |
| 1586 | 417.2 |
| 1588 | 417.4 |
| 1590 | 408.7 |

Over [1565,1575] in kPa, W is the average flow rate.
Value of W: 221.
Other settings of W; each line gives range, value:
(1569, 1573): 194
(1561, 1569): 227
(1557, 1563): 288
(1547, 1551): 313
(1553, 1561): 326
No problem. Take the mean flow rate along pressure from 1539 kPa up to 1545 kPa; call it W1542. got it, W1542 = 326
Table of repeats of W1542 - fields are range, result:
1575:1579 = 388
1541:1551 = 316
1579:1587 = 407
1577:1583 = 393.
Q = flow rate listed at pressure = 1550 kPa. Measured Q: 317.9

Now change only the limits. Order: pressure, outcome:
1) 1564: 242.7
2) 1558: 303.5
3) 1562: 264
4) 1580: 382.3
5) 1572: 222.1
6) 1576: 371.6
